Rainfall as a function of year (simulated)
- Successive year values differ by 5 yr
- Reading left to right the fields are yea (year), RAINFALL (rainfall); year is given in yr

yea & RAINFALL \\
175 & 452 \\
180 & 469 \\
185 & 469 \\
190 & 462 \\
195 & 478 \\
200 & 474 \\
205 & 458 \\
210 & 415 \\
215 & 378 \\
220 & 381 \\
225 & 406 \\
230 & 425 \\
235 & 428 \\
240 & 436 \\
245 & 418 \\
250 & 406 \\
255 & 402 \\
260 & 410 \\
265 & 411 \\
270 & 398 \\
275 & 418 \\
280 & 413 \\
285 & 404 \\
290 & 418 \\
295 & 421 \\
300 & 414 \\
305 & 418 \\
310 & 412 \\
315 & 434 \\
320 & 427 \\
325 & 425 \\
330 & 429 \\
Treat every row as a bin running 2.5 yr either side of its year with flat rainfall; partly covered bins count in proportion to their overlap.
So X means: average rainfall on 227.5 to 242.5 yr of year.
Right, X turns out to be 430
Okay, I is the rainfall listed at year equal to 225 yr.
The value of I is 406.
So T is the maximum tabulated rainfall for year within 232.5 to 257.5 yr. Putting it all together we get 436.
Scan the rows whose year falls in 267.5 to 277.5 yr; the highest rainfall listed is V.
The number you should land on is 418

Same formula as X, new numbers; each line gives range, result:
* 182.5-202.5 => 471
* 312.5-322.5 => 430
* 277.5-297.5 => 414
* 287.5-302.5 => 418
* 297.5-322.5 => 421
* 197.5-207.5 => 466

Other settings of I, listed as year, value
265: 411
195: 478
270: 398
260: 410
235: 428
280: 413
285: 404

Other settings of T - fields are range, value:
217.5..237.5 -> 428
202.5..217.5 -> 458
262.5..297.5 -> 421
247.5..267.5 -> 411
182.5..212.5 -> 478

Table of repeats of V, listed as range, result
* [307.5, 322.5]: 434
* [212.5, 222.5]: 381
